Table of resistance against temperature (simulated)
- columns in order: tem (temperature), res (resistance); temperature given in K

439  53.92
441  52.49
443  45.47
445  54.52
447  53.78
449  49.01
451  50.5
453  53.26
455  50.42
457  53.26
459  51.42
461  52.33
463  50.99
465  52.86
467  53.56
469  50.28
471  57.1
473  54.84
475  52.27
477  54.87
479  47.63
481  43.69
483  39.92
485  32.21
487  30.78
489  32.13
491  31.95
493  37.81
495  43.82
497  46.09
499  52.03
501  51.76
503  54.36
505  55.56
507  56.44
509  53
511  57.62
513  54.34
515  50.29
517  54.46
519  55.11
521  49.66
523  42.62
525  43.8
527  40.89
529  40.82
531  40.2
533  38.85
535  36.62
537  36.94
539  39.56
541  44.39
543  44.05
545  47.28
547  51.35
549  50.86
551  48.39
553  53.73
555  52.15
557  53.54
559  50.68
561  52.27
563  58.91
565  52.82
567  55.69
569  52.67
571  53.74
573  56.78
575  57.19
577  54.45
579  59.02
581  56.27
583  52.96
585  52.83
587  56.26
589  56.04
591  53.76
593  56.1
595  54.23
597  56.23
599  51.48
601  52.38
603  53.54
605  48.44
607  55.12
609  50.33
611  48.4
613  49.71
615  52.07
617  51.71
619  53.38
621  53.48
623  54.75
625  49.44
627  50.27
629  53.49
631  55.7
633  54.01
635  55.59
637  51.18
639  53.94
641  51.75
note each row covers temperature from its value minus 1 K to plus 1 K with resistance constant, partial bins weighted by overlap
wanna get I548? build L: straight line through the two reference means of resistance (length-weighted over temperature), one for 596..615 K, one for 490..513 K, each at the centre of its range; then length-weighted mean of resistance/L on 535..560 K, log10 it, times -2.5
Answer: 0.07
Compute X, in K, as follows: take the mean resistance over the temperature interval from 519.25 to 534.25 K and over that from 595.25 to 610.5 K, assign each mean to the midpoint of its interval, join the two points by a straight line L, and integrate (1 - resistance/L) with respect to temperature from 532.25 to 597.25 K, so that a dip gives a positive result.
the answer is -4.9 K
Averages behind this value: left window 42.9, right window 52.5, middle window 51.4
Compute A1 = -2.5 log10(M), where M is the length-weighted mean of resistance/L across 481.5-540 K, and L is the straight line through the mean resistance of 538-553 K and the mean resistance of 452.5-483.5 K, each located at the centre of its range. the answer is 0.10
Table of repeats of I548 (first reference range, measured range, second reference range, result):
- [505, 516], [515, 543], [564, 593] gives 0.24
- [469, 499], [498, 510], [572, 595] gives -0.17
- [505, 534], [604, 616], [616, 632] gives 0.03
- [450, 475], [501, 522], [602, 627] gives -0.03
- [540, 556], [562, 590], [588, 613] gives -0.09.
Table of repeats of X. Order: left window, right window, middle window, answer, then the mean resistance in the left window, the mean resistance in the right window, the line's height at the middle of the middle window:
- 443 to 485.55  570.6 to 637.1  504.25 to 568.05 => 3.99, 50.5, 53.6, 52.1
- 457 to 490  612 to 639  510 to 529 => -0.13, 47.5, 52.7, 49.1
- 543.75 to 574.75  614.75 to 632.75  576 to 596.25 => -0.93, 52.8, 52.8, 52.8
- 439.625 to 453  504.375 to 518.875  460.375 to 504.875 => 5.35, 51.2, 54.5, 53.1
